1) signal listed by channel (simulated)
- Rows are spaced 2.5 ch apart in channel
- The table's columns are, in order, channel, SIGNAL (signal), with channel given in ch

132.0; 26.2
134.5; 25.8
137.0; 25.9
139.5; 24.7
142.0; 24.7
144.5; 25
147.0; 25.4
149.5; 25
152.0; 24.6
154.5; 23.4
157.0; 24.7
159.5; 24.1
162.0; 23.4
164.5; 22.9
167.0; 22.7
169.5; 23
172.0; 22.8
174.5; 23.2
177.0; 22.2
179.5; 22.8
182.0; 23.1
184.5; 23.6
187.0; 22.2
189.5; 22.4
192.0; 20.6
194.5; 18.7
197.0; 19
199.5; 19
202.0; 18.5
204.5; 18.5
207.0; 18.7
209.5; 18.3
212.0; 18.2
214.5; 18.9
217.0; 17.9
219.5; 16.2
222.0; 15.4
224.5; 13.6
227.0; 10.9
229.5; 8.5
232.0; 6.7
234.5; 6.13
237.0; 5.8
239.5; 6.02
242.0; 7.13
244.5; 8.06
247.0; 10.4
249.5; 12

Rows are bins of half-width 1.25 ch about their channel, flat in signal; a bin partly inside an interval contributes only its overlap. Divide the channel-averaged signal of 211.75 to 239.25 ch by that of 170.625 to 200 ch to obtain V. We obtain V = 0.6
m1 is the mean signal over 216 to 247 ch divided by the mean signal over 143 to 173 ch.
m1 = 0.42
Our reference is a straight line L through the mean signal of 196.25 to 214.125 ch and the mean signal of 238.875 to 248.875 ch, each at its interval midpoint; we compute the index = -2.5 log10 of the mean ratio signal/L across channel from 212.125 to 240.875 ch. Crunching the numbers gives 0.15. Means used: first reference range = 18.6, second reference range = 8.28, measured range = 11.7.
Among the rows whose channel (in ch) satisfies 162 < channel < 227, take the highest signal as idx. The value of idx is 23.6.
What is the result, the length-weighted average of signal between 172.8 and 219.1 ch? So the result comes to 20.3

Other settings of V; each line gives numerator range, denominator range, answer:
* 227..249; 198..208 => 0.41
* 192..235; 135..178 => 0.66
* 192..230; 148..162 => 0.70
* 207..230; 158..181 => 0.68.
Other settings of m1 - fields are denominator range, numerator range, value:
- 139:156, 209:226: 0.68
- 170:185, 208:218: 0.80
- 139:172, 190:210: 0.79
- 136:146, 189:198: 0.80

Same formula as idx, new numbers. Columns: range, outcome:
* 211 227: 18.9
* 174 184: 23.2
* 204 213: 18.7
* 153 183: 24.7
